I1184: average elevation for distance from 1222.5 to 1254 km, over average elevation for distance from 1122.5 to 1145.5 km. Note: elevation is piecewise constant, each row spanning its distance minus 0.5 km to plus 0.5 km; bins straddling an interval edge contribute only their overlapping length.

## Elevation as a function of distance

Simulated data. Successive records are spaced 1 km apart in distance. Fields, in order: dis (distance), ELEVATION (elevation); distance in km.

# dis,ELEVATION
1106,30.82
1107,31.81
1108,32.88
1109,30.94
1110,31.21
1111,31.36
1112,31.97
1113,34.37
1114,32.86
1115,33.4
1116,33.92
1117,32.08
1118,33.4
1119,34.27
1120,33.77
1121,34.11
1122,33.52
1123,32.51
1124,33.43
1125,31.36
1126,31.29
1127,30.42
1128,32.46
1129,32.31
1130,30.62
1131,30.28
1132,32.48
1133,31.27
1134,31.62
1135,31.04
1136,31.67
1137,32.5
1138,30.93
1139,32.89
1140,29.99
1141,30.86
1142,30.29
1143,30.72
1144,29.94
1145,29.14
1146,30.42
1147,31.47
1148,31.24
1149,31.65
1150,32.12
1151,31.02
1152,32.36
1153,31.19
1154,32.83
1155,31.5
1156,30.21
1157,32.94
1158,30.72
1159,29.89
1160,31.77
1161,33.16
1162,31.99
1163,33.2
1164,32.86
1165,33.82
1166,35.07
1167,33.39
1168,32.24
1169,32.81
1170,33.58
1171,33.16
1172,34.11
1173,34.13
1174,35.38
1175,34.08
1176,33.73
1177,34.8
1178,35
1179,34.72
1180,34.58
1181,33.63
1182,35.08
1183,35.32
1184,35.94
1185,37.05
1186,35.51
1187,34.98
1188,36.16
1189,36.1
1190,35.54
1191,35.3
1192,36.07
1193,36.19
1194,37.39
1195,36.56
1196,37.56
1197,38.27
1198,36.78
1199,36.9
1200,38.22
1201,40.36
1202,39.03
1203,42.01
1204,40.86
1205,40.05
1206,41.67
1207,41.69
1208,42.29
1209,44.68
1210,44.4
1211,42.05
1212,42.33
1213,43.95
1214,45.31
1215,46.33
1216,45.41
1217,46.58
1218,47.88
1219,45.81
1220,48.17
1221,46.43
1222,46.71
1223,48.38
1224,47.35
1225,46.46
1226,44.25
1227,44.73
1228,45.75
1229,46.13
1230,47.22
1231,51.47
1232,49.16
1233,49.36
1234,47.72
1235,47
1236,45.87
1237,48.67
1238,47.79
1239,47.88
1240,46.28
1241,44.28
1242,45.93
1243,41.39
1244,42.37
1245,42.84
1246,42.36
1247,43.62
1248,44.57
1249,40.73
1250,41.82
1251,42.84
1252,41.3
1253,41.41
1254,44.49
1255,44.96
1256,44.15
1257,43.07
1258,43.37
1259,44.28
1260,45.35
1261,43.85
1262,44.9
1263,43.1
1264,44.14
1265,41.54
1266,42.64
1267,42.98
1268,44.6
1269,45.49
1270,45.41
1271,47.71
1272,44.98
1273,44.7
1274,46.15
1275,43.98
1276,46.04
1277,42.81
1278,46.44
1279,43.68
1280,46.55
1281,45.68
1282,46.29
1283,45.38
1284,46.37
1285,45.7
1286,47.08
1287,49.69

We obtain 1.45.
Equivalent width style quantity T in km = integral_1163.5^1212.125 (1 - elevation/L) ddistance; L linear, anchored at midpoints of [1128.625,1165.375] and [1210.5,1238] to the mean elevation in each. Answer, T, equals 3.33 km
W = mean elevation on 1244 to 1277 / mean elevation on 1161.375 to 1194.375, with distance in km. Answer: 1.27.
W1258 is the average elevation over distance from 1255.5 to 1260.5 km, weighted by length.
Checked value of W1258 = 44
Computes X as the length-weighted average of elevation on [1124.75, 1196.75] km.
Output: 33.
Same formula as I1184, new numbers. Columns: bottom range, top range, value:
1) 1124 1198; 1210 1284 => 1.36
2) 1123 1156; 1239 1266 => 1.39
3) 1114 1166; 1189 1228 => 1.32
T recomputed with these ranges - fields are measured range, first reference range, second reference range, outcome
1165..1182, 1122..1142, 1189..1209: 0.91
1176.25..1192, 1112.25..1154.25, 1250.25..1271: 0.57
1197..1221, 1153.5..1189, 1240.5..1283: -2.93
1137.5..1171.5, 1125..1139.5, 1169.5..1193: 1.34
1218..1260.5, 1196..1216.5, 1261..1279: -2.28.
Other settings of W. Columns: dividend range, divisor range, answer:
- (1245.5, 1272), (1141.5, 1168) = 1.38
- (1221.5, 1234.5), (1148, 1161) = 1.50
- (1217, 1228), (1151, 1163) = 1.47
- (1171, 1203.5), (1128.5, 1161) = 1.15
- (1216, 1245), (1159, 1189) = 1.36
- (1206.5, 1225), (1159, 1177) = 1.36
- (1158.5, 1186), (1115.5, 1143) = 1.06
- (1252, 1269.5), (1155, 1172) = 1.34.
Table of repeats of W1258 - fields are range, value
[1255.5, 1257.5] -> 43.6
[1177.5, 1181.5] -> 34.5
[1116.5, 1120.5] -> 33.4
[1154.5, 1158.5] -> 31.3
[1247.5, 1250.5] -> 42.4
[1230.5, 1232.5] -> 50.3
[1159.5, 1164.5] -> 32.6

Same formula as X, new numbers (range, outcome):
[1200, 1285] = 44.7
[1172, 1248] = 41.6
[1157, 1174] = 32.9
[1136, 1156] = 31.2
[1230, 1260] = 44.9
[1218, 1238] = 47.2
